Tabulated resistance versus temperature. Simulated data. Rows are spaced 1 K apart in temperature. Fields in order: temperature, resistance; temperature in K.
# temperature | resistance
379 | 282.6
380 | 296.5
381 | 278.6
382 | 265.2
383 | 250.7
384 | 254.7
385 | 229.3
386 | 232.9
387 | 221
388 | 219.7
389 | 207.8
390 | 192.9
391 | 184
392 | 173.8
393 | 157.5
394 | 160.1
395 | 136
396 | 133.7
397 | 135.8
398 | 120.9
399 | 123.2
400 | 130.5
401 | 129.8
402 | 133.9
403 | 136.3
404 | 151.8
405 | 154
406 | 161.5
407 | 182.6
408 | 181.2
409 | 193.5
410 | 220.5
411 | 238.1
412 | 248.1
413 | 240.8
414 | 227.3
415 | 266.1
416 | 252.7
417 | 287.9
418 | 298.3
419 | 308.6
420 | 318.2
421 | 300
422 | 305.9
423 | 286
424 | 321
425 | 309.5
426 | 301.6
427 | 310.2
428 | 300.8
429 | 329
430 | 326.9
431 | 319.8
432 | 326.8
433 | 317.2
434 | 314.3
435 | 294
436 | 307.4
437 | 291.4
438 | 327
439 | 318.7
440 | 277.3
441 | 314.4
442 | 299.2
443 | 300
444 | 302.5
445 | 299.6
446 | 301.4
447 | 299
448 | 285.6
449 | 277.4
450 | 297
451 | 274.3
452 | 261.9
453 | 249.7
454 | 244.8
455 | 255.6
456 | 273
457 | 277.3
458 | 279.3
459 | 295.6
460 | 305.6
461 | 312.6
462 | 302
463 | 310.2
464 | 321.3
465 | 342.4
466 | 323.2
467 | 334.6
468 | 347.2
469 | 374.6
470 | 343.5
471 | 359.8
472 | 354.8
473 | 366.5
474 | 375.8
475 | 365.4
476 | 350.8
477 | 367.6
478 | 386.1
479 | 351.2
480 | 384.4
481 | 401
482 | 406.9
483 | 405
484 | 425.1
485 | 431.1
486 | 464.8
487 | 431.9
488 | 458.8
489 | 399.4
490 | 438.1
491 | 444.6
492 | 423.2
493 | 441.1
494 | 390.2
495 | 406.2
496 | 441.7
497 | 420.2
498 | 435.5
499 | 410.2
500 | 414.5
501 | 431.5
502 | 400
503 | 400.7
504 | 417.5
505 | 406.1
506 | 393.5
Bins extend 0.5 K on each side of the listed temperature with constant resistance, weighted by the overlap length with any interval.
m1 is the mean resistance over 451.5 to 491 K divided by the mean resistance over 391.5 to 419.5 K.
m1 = 1.86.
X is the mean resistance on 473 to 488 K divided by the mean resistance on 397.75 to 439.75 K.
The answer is 1.6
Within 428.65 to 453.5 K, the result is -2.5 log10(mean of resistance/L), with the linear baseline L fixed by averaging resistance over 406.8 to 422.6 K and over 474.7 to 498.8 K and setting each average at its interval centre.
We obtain 0.04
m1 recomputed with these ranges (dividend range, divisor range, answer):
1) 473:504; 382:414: 2.23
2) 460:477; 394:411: 2.22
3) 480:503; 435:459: 1.47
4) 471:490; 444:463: 1.39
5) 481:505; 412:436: 1.42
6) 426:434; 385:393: 1.56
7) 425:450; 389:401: 2.02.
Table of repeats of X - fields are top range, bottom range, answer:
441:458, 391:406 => 1.97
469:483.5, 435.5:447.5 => 1.23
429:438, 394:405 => 2.32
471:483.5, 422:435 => 1.20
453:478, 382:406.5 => 1.86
